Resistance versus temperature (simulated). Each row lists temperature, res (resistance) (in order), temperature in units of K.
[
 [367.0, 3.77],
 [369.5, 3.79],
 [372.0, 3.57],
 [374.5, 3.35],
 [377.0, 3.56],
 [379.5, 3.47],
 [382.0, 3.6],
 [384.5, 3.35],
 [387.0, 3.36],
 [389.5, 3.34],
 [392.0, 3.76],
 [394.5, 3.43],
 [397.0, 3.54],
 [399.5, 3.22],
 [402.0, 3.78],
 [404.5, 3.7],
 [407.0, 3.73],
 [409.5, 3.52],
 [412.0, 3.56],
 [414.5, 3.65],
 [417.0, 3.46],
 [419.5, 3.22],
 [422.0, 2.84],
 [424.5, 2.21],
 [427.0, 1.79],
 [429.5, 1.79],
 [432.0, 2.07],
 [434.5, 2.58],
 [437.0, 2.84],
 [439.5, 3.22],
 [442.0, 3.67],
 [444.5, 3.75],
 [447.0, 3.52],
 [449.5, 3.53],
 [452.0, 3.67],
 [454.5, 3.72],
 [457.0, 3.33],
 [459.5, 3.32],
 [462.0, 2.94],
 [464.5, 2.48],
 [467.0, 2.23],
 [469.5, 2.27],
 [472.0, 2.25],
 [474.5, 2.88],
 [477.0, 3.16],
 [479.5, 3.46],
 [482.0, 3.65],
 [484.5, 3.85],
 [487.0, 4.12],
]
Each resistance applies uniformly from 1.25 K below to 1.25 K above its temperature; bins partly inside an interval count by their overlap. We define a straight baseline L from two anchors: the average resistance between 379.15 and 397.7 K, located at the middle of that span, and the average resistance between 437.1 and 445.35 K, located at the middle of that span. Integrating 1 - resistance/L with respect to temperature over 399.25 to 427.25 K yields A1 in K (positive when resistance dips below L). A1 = 1.51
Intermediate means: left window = 3.48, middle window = 3.27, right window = 3.44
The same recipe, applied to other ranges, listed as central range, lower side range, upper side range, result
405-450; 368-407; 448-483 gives 3.2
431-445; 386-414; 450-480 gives 0.9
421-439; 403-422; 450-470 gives 5.4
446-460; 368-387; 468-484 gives -1.9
